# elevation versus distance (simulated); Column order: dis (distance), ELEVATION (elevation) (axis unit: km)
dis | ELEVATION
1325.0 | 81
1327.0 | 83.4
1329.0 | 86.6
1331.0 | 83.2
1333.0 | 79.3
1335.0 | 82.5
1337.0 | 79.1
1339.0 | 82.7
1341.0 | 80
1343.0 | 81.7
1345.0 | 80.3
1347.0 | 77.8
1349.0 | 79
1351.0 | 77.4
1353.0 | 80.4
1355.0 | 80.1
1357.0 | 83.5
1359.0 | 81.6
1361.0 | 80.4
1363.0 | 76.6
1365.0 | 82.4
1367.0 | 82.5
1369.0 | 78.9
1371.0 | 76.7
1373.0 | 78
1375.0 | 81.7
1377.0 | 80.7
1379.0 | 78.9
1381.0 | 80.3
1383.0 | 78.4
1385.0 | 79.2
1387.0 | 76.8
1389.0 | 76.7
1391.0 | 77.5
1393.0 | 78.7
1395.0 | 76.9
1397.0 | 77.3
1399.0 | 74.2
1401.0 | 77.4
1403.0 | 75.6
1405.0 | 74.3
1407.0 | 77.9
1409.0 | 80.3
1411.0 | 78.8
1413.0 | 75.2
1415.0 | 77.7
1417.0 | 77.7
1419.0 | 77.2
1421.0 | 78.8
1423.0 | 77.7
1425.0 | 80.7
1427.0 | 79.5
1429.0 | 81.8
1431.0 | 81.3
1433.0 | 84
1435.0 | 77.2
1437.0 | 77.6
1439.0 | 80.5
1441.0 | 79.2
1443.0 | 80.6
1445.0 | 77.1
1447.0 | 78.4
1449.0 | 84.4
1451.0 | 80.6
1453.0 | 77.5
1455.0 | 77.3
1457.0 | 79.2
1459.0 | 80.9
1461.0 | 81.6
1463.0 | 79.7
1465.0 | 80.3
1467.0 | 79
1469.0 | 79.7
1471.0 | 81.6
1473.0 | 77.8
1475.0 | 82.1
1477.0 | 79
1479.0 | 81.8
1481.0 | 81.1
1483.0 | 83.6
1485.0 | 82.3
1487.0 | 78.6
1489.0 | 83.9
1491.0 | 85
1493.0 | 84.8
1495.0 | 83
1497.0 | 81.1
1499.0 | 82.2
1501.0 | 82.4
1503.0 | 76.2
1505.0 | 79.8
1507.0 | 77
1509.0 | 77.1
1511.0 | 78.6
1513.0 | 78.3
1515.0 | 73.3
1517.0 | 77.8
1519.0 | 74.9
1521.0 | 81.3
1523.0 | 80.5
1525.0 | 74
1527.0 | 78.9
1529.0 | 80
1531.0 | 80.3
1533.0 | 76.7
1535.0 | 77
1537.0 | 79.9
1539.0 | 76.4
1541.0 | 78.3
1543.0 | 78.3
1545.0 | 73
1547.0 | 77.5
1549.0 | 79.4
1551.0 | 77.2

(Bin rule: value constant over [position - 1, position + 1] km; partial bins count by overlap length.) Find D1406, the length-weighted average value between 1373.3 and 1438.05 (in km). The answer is 78.4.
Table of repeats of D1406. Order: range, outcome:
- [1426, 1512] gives 80.4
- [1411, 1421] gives 77.3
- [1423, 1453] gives 80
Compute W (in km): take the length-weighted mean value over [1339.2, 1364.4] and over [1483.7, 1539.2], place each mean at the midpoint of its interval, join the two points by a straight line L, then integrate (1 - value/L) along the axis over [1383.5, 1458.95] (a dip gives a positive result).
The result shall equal 1.2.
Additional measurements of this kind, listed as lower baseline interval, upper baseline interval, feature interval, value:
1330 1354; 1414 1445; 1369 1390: 0.3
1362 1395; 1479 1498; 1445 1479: 0.7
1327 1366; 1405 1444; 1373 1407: 0.9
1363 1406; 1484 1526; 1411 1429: 0.1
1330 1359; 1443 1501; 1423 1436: 0.0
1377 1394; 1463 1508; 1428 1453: -0.1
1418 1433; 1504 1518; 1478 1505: -1.4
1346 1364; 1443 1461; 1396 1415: 0.7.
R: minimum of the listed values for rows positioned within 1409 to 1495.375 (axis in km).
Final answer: 75.2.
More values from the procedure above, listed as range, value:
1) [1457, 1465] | 79.2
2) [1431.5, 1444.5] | 77.2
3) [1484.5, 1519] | 73.3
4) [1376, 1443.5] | 74.2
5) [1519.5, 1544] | 74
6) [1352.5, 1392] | 76.6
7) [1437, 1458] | 77.1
